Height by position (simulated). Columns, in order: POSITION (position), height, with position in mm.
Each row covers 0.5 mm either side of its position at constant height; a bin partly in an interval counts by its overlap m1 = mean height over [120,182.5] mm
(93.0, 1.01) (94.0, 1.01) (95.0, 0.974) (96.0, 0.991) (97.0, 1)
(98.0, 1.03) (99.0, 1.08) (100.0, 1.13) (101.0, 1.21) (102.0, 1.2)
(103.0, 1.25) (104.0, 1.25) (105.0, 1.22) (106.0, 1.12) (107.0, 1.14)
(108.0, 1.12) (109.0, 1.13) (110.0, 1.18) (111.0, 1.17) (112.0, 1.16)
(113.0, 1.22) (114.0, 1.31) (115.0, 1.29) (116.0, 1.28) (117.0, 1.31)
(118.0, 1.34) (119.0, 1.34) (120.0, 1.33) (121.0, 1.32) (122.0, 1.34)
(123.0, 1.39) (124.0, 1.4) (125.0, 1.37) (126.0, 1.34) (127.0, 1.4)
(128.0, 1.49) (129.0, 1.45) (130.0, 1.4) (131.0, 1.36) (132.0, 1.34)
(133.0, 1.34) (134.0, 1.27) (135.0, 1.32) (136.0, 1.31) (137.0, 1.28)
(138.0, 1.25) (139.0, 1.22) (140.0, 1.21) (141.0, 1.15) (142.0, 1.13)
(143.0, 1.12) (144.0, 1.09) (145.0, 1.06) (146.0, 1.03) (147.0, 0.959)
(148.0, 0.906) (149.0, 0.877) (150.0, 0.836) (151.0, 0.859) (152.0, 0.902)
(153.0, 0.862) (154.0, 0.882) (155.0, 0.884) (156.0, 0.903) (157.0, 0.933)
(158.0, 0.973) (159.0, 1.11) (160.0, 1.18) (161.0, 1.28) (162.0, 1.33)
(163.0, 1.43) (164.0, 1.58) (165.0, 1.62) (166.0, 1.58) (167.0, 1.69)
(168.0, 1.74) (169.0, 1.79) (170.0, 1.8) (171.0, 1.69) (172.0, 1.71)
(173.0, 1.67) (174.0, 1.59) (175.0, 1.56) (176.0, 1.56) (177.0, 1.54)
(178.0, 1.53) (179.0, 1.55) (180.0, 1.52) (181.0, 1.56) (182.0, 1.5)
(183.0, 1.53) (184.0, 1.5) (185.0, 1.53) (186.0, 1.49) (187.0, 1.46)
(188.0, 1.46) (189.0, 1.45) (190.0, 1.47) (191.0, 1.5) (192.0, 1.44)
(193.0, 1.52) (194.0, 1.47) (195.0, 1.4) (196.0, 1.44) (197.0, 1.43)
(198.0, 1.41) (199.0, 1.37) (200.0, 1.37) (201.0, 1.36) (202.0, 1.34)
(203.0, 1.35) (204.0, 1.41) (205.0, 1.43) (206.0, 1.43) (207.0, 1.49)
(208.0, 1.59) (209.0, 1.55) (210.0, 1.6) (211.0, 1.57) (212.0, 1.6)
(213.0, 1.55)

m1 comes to 1.31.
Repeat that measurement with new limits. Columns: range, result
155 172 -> 1.41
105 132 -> 1.3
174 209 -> 1.47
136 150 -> 1.1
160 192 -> 1.55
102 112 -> 1.18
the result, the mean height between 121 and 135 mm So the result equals 1.37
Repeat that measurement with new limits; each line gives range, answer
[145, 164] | 1.02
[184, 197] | 1.47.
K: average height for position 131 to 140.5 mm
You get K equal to 1.29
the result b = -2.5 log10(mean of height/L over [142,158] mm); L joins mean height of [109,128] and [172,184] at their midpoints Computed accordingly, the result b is 0.45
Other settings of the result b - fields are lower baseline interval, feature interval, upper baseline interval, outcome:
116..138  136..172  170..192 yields 0.196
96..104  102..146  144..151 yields -0.217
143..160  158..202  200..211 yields -0.234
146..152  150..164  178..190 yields -0.006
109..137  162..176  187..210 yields -0.172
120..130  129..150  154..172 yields 0.173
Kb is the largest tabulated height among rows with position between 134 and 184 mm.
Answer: 1.8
